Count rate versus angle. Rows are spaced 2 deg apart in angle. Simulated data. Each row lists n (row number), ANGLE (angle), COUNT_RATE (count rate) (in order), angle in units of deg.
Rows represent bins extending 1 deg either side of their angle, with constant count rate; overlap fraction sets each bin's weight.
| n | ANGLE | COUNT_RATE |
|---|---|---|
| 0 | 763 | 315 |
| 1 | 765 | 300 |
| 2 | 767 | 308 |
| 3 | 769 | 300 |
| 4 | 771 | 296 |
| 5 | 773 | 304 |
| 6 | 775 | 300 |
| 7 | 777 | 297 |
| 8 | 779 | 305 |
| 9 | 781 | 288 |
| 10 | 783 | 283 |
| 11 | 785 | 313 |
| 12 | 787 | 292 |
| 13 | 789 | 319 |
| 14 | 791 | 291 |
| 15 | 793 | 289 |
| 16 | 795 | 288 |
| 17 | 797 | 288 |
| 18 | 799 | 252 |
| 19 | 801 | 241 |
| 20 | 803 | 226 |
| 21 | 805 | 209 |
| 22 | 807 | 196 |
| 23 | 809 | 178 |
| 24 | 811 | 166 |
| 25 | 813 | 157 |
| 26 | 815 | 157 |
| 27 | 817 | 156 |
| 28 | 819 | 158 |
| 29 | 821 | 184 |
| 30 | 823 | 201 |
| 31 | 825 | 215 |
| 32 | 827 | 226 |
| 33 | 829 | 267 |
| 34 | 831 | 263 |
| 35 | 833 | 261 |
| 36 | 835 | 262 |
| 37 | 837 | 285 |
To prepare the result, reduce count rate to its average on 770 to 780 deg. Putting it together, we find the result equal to 300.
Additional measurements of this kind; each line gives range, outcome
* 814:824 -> 171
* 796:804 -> 252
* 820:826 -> 200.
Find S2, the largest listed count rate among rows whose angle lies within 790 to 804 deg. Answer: 291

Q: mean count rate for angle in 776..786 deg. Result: 297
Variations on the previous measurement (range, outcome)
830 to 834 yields 262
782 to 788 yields 296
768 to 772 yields 298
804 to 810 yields 194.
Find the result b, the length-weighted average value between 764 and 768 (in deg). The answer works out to 304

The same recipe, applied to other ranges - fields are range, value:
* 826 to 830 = 246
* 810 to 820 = 159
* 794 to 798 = 288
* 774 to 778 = 298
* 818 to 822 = 171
